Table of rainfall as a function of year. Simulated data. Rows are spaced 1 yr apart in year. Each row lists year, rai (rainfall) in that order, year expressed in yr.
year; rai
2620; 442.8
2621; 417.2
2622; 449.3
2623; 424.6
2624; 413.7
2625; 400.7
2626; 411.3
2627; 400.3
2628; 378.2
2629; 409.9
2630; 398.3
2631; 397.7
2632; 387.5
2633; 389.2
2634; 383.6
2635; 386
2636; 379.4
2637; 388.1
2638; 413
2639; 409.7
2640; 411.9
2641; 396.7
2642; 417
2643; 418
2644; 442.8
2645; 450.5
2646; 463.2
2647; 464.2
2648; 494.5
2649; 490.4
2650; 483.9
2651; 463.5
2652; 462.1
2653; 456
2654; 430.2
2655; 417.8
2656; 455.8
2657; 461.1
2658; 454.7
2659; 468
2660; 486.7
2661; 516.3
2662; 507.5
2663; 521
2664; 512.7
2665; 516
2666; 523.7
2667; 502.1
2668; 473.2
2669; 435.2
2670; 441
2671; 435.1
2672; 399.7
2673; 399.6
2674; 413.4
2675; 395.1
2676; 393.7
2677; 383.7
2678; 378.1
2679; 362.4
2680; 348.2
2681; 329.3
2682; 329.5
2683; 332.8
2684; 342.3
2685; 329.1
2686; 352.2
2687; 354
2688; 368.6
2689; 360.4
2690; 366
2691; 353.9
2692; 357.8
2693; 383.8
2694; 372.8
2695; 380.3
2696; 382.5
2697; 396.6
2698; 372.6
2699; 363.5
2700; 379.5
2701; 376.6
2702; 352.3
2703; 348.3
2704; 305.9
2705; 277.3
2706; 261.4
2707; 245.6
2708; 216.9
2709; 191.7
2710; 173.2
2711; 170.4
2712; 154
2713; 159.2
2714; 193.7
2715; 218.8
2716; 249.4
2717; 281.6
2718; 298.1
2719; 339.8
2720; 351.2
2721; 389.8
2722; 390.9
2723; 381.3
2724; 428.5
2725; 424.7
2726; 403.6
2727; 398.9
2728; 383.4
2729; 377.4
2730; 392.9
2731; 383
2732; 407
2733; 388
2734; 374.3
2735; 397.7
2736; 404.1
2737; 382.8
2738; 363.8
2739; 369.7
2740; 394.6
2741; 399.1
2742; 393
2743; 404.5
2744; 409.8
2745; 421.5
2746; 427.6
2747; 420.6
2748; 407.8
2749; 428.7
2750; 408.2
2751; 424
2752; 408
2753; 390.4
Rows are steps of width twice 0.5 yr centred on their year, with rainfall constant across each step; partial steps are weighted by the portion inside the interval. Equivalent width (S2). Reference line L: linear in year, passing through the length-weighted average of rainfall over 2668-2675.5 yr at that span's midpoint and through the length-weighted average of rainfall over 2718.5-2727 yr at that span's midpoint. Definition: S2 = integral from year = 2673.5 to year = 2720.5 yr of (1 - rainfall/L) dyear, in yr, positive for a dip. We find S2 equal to 10.0 yr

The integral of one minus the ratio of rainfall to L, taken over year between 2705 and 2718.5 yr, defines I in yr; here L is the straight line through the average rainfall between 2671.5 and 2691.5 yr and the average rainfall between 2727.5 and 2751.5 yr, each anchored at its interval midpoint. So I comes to 5.8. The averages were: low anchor 365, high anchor 398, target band 219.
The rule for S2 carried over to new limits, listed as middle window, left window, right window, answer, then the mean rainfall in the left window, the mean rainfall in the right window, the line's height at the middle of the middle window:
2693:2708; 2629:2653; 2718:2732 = 2.1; 426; 386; 397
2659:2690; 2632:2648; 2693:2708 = -3.3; 416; 341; 373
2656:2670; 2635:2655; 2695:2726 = -3.0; 437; 305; 401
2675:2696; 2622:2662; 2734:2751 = 2.9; 431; 402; 419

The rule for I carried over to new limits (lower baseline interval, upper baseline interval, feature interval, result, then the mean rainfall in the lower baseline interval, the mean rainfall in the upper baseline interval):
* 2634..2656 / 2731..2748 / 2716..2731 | 1.2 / 434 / 397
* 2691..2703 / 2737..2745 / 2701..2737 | 6.0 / 372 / 392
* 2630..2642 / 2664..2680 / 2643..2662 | -2.4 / 396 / 430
